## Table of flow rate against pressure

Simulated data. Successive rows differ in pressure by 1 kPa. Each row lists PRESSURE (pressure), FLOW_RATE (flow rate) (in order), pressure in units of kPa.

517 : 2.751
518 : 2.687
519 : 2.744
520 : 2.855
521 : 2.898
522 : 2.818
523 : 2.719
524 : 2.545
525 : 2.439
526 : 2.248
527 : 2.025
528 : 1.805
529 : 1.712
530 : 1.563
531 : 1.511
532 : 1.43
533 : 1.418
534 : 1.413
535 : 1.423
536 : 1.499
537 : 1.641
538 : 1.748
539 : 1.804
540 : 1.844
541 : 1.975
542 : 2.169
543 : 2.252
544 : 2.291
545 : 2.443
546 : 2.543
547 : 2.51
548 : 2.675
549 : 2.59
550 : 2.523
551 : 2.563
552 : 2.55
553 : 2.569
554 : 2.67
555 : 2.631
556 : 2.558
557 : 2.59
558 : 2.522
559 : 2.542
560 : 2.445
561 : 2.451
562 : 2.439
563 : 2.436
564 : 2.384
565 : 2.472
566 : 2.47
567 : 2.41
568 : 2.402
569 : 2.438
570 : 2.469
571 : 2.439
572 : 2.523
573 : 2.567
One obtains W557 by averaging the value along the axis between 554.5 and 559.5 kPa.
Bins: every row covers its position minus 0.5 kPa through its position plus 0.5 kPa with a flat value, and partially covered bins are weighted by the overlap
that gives 2.57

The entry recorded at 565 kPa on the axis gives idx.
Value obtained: 2.472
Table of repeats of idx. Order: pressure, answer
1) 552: 2.55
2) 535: 1.423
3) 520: 2.855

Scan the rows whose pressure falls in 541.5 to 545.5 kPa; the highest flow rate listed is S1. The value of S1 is 2.443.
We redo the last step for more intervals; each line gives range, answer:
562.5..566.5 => 2.472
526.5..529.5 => 2.025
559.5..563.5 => 2.451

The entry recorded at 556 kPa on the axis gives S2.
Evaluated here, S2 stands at 2.558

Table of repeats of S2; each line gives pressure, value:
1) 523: 2.719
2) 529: 1.712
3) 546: 2.543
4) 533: 1.418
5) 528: 1.805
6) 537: 1.641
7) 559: 2.542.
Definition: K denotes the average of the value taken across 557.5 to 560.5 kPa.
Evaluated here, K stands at 2.5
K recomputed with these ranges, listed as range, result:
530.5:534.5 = 1.44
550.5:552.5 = 2.56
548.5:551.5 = 2.56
